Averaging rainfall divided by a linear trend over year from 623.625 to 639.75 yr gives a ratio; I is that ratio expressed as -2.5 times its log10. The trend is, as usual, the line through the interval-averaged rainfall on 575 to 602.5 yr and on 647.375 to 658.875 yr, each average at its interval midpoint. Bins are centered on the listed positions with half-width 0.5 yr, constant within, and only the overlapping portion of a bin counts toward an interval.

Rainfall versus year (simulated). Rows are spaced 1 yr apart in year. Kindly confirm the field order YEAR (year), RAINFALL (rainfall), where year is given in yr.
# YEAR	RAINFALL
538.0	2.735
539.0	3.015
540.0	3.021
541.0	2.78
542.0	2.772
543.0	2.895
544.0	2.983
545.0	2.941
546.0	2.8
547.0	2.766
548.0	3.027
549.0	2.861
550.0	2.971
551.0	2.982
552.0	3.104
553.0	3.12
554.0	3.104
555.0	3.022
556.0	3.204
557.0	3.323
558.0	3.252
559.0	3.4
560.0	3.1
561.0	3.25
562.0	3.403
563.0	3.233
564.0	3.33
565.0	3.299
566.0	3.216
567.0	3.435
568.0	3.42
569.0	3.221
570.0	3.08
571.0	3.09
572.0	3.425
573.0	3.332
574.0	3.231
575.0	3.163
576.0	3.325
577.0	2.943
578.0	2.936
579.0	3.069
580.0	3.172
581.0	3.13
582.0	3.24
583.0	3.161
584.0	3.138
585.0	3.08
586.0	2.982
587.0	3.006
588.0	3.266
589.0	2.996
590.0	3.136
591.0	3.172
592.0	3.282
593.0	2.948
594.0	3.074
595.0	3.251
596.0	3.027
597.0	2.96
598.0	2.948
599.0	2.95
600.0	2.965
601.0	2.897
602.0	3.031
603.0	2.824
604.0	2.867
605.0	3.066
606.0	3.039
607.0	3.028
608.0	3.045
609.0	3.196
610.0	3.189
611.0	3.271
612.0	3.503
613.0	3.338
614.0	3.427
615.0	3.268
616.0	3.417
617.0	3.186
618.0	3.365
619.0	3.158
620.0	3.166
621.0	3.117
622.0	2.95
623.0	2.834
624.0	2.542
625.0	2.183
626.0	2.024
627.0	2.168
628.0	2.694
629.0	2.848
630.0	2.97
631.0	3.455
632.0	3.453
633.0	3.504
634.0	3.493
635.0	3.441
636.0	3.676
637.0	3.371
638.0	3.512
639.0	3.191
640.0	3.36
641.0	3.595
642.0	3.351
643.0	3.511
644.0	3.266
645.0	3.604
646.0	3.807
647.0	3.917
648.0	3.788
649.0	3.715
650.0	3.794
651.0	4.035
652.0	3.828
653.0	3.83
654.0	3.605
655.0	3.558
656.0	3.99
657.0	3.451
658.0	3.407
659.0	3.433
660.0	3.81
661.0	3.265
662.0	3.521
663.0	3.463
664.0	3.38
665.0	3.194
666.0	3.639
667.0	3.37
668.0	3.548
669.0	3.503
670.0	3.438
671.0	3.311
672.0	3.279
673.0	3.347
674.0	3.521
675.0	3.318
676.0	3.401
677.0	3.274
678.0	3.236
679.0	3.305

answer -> 0.16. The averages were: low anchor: 3.08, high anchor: 3.72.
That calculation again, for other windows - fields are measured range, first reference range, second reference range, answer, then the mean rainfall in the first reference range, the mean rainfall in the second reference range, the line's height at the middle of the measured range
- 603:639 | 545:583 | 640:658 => 0.13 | 3.16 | 3.67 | 3.5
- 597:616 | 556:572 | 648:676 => 0.09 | 3.27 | 3.54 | 3.39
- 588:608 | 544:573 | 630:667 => 0.10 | 3.16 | 3.55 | 3.33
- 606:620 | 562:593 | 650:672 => 0.03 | 3.18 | 3.55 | 3.34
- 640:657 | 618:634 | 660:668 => -0.14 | 2.91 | 3.44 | 3.22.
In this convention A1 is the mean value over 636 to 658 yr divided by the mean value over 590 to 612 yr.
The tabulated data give 1.18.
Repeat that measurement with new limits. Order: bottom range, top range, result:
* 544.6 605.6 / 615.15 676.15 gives 1.08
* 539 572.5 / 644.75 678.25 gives 1.14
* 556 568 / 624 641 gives 0.94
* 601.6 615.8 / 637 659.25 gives 1.14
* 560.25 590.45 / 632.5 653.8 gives 1.13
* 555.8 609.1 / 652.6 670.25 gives 1.12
